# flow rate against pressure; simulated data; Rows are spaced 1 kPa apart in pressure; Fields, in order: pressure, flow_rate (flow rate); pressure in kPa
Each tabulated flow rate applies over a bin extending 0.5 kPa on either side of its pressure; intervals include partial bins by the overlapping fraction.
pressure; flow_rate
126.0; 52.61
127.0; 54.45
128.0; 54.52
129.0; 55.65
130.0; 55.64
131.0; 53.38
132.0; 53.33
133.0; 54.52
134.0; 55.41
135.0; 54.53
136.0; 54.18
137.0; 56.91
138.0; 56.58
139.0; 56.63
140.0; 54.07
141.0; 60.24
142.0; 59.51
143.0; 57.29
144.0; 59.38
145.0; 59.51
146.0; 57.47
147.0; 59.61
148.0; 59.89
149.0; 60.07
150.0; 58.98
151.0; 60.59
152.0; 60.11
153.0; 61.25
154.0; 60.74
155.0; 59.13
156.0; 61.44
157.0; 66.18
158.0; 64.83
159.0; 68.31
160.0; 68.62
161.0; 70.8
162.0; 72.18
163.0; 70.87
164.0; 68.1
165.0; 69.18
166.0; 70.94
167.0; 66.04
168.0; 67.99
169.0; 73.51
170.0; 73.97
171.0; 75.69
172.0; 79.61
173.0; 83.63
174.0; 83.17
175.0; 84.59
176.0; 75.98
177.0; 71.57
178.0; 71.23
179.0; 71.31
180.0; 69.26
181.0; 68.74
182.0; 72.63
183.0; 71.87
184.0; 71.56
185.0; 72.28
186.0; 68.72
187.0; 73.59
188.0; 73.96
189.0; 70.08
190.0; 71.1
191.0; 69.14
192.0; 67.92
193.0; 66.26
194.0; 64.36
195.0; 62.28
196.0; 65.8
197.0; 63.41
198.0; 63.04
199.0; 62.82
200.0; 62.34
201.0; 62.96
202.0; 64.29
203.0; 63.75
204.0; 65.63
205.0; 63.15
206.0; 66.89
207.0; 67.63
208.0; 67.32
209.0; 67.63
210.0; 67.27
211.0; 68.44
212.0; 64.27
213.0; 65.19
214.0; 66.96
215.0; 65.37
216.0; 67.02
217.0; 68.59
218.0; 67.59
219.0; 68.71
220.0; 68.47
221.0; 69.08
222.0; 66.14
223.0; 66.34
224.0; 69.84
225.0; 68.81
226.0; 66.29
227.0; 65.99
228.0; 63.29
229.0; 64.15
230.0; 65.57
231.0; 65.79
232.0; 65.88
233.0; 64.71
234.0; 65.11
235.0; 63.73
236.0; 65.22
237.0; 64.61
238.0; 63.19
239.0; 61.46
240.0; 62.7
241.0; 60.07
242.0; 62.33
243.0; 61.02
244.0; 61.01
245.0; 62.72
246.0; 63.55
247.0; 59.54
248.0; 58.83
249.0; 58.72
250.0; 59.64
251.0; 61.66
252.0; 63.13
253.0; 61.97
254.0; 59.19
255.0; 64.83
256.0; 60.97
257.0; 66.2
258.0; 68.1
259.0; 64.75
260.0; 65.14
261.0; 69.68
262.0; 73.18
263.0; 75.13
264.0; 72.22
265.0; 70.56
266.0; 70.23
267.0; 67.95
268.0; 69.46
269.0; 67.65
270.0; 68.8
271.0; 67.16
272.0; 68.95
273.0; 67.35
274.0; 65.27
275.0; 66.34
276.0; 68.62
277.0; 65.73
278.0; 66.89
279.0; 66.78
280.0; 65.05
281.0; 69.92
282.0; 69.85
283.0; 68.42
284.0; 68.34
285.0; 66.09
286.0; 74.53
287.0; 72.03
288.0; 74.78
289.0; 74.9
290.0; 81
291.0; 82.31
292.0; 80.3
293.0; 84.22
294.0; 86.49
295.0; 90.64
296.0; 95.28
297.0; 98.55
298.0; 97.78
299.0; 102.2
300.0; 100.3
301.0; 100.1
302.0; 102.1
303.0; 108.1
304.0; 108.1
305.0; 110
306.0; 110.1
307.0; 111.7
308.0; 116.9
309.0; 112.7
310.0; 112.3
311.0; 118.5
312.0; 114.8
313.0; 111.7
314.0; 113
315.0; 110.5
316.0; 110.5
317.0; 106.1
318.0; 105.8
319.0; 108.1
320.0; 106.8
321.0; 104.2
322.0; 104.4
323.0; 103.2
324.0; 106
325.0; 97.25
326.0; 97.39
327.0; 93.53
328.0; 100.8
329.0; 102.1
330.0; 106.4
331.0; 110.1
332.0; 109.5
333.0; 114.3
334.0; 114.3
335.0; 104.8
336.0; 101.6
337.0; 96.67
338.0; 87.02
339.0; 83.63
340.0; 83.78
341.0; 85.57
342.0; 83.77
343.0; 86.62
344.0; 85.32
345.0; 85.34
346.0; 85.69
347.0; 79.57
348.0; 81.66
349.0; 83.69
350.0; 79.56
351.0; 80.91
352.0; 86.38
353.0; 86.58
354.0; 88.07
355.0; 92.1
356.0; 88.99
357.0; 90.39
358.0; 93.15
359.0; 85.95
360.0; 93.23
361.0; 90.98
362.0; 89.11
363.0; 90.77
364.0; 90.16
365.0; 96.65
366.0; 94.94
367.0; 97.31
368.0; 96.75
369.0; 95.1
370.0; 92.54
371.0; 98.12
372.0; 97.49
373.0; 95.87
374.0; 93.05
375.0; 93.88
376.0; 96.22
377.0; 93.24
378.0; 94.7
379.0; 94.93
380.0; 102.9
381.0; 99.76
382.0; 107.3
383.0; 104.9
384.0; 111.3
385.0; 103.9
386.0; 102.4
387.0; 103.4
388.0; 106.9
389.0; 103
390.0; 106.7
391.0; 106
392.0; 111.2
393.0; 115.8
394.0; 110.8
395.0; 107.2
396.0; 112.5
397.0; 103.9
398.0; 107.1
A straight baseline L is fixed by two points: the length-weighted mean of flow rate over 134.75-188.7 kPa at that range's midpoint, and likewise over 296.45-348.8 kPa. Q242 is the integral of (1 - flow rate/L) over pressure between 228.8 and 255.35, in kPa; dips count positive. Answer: 6.8 kPa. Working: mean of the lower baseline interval 66.7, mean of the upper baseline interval 102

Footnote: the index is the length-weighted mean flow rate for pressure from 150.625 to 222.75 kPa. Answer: 68.4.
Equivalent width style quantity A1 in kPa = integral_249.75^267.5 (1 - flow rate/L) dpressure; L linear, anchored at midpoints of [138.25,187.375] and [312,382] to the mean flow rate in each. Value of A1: 3.4 kPa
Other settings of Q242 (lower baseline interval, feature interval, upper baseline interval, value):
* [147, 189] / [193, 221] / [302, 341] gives 4.6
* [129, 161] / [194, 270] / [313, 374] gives 9.8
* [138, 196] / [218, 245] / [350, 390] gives 4.0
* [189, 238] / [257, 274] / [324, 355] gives 1.8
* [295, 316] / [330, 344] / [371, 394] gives 1.1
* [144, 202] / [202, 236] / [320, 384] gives 3.9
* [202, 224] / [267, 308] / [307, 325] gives 6.9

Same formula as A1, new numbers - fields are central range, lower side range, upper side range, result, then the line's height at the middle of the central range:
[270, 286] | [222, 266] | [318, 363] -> 1.57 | 75.1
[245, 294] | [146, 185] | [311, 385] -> 9.53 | 84.8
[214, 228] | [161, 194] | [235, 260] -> -0.27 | 66.1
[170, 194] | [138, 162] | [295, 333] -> -1.11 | 70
